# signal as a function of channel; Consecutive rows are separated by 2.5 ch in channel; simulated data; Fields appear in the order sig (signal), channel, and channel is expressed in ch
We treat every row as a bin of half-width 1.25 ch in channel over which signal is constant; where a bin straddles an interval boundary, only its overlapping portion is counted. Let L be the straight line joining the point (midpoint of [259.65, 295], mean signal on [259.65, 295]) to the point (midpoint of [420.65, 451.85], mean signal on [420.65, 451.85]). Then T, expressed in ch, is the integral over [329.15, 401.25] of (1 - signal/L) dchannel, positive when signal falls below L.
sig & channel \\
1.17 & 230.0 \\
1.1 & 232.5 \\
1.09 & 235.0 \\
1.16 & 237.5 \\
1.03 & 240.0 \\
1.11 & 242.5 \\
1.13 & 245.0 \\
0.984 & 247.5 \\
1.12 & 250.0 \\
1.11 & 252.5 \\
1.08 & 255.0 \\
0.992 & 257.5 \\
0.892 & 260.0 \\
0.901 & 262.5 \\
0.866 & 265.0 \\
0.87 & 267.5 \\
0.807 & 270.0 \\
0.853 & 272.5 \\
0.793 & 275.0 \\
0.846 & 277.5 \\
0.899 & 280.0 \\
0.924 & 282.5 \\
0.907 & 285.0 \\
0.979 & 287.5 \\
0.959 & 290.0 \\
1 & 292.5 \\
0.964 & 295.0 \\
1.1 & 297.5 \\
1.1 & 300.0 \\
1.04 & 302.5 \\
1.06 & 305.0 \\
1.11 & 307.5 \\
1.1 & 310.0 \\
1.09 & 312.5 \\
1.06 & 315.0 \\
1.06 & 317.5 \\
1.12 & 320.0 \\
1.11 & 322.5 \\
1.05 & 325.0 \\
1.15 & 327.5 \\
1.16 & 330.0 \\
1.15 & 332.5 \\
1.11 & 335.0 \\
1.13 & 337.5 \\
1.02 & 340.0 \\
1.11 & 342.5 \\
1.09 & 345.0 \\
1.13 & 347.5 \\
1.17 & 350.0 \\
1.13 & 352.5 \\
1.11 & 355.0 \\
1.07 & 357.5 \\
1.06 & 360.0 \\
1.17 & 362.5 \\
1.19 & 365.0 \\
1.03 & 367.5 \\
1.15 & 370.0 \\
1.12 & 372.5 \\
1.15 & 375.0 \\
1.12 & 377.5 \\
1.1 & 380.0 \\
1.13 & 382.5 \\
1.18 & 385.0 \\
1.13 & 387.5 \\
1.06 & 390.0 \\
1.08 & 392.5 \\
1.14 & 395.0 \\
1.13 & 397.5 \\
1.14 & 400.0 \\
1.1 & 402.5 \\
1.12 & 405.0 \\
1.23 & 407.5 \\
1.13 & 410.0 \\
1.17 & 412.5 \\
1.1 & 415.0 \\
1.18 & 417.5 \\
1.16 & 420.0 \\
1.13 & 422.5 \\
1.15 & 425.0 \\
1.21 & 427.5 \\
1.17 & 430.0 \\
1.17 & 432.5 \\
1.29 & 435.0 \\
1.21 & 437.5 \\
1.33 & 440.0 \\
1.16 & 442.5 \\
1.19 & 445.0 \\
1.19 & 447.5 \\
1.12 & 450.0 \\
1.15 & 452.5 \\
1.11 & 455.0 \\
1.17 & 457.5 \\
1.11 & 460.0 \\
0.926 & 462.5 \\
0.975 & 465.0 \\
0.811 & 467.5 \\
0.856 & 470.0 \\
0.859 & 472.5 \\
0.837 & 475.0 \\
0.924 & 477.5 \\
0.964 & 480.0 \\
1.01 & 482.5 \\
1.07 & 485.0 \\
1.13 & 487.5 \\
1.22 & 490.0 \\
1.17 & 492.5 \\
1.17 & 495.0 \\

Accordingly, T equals -4.2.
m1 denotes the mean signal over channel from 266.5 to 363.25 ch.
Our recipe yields 1.04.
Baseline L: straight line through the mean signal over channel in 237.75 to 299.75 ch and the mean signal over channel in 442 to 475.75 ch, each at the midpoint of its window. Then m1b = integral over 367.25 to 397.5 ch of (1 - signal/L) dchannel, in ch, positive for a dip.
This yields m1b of -3.4 ch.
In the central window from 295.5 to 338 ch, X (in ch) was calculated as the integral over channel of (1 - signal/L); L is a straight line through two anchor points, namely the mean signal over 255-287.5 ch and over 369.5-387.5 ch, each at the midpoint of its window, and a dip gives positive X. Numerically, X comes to -4.4 ch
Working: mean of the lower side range 0.891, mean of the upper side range 1.13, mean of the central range 1.1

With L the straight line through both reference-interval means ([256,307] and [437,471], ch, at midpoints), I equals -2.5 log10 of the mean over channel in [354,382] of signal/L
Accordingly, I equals -0.10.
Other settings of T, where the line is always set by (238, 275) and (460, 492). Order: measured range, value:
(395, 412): -2.89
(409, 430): -3.84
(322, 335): -1.93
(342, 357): -2.21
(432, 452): -4.72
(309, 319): -1.02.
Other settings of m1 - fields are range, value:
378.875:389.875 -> 1.13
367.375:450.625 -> 1.15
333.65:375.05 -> 1.11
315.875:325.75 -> 1.09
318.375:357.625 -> 1.11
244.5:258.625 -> 1.07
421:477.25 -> 1.09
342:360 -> 1.11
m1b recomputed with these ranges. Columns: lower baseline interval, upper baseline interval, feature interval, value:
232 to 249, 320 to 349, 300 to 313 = 0.26 ch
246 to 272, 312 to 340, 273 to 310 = 1.91 ch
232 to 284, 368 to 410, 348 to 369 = -0.47 ch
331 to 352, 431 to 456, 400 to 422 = 0.38 ch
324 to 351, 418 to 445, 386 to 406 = 0.91 ch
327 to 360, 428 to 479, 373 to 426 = -1.83 ch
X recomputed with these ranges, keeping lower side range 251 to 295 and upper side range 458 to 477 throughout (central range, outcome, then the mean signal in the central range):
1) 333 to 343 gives -1.86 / 1.1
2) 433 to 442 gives -3.28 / 1.26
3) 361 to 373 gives -2.71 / 1.13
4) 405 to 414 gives -2.38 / 1.17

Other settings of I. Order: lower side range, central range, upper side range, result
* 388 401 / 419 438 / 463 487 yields -0.15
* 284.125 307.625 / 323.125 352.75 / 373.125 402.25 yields -0.05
